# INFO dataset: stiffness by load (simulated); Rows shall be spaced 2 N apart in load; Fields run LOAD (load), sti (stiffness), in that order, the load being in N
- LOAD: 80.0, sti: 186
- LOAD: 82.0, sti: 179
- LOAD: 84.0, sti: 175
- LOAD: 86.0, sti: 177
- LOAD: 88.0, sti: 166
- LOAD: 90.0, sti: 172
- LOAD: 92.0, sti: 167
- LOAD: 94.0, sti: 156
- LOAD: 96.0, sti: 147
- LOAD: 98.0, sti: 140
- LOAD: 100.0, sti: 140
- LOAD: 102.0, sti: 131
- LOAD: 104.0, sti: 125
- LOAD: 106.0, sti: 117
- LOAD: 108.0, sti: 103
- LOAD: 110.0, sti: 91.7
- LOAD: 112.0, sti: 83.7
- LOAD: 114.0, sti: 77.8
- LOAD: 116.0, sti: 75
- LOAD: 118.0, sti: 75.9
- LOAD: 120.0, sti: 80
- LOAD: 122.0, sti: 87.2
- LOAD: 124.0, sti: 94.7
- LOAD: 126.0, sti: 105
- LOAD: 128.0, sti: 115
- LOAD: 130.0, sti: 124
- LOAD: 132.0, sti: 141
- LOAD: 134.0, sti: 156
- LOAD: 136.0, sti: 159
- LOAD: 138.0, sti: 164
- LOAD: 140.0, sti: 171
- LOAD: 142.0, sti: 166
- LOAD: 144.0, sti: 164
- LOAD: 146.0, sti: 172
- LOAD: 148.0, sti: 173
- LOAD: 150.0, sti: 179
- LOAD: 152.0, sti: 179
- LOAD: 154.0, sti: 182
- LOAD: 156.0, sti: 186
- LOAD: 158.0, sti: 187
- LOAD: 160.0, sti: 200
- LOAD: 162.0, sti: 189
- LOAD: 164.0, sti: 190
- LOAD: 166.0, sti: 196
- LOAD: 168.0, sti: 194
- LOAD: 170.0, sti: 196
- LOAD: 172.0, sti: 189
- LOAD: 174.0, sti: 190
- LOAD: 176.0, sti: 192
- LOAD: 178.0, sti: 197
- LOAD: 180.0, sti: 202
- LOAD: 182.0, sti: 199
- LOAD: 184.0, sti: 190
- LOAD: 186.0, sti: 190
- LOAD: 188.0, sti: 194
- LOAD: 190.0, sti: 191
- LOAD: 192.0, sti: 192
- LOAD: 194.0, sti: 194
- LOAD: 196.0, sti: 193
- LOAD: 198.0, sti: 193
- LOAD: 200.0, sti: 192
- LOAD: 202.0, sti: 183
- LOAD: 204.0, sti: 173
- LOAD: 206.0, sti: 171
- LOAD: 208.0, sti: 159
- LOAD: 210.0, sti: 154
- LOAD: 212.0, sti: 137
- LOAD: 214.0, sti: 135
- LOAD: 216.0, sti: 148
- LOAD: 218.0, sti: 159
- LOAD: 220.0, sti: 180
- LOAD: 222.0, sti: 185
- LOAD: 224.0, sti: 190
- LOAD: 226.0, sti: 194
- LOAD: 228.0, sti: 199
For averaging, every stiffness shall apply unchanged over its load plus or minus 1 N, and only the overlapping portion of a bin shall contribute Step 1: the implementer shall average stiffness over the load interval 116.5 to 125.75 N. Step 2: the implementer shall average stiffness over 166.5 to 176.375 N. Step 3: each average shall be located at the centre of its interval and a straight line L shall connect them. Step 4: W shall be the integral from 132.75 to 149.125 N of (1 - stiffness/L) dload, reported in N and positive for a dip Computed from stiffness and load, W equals -4.9 N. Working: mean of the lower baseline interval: 85.6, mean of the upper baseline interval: 192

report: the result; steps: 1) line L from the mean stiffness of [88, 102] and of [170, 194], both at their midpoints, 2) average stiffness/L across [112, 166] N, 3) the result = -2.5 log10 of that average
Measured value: 0.20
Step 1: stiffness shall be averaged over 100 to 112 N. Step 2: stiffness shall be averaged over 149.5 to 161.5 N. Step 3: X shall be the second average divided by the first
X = 1.6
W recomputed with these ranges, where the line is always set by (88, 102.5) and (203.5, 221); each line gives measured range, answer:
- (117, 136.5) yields 5.2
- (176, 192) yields -4.0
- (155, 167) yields -2.8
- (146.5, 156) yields -1.5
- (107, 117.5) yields 4.6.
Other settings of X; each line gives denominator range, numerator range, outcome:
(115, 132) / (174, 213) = 1.89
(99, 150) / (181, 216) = 1.43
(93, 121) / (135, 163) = 1.60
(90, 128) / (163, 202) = 1.71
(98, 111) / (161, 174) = 1.61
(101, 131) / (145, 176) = 1.89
